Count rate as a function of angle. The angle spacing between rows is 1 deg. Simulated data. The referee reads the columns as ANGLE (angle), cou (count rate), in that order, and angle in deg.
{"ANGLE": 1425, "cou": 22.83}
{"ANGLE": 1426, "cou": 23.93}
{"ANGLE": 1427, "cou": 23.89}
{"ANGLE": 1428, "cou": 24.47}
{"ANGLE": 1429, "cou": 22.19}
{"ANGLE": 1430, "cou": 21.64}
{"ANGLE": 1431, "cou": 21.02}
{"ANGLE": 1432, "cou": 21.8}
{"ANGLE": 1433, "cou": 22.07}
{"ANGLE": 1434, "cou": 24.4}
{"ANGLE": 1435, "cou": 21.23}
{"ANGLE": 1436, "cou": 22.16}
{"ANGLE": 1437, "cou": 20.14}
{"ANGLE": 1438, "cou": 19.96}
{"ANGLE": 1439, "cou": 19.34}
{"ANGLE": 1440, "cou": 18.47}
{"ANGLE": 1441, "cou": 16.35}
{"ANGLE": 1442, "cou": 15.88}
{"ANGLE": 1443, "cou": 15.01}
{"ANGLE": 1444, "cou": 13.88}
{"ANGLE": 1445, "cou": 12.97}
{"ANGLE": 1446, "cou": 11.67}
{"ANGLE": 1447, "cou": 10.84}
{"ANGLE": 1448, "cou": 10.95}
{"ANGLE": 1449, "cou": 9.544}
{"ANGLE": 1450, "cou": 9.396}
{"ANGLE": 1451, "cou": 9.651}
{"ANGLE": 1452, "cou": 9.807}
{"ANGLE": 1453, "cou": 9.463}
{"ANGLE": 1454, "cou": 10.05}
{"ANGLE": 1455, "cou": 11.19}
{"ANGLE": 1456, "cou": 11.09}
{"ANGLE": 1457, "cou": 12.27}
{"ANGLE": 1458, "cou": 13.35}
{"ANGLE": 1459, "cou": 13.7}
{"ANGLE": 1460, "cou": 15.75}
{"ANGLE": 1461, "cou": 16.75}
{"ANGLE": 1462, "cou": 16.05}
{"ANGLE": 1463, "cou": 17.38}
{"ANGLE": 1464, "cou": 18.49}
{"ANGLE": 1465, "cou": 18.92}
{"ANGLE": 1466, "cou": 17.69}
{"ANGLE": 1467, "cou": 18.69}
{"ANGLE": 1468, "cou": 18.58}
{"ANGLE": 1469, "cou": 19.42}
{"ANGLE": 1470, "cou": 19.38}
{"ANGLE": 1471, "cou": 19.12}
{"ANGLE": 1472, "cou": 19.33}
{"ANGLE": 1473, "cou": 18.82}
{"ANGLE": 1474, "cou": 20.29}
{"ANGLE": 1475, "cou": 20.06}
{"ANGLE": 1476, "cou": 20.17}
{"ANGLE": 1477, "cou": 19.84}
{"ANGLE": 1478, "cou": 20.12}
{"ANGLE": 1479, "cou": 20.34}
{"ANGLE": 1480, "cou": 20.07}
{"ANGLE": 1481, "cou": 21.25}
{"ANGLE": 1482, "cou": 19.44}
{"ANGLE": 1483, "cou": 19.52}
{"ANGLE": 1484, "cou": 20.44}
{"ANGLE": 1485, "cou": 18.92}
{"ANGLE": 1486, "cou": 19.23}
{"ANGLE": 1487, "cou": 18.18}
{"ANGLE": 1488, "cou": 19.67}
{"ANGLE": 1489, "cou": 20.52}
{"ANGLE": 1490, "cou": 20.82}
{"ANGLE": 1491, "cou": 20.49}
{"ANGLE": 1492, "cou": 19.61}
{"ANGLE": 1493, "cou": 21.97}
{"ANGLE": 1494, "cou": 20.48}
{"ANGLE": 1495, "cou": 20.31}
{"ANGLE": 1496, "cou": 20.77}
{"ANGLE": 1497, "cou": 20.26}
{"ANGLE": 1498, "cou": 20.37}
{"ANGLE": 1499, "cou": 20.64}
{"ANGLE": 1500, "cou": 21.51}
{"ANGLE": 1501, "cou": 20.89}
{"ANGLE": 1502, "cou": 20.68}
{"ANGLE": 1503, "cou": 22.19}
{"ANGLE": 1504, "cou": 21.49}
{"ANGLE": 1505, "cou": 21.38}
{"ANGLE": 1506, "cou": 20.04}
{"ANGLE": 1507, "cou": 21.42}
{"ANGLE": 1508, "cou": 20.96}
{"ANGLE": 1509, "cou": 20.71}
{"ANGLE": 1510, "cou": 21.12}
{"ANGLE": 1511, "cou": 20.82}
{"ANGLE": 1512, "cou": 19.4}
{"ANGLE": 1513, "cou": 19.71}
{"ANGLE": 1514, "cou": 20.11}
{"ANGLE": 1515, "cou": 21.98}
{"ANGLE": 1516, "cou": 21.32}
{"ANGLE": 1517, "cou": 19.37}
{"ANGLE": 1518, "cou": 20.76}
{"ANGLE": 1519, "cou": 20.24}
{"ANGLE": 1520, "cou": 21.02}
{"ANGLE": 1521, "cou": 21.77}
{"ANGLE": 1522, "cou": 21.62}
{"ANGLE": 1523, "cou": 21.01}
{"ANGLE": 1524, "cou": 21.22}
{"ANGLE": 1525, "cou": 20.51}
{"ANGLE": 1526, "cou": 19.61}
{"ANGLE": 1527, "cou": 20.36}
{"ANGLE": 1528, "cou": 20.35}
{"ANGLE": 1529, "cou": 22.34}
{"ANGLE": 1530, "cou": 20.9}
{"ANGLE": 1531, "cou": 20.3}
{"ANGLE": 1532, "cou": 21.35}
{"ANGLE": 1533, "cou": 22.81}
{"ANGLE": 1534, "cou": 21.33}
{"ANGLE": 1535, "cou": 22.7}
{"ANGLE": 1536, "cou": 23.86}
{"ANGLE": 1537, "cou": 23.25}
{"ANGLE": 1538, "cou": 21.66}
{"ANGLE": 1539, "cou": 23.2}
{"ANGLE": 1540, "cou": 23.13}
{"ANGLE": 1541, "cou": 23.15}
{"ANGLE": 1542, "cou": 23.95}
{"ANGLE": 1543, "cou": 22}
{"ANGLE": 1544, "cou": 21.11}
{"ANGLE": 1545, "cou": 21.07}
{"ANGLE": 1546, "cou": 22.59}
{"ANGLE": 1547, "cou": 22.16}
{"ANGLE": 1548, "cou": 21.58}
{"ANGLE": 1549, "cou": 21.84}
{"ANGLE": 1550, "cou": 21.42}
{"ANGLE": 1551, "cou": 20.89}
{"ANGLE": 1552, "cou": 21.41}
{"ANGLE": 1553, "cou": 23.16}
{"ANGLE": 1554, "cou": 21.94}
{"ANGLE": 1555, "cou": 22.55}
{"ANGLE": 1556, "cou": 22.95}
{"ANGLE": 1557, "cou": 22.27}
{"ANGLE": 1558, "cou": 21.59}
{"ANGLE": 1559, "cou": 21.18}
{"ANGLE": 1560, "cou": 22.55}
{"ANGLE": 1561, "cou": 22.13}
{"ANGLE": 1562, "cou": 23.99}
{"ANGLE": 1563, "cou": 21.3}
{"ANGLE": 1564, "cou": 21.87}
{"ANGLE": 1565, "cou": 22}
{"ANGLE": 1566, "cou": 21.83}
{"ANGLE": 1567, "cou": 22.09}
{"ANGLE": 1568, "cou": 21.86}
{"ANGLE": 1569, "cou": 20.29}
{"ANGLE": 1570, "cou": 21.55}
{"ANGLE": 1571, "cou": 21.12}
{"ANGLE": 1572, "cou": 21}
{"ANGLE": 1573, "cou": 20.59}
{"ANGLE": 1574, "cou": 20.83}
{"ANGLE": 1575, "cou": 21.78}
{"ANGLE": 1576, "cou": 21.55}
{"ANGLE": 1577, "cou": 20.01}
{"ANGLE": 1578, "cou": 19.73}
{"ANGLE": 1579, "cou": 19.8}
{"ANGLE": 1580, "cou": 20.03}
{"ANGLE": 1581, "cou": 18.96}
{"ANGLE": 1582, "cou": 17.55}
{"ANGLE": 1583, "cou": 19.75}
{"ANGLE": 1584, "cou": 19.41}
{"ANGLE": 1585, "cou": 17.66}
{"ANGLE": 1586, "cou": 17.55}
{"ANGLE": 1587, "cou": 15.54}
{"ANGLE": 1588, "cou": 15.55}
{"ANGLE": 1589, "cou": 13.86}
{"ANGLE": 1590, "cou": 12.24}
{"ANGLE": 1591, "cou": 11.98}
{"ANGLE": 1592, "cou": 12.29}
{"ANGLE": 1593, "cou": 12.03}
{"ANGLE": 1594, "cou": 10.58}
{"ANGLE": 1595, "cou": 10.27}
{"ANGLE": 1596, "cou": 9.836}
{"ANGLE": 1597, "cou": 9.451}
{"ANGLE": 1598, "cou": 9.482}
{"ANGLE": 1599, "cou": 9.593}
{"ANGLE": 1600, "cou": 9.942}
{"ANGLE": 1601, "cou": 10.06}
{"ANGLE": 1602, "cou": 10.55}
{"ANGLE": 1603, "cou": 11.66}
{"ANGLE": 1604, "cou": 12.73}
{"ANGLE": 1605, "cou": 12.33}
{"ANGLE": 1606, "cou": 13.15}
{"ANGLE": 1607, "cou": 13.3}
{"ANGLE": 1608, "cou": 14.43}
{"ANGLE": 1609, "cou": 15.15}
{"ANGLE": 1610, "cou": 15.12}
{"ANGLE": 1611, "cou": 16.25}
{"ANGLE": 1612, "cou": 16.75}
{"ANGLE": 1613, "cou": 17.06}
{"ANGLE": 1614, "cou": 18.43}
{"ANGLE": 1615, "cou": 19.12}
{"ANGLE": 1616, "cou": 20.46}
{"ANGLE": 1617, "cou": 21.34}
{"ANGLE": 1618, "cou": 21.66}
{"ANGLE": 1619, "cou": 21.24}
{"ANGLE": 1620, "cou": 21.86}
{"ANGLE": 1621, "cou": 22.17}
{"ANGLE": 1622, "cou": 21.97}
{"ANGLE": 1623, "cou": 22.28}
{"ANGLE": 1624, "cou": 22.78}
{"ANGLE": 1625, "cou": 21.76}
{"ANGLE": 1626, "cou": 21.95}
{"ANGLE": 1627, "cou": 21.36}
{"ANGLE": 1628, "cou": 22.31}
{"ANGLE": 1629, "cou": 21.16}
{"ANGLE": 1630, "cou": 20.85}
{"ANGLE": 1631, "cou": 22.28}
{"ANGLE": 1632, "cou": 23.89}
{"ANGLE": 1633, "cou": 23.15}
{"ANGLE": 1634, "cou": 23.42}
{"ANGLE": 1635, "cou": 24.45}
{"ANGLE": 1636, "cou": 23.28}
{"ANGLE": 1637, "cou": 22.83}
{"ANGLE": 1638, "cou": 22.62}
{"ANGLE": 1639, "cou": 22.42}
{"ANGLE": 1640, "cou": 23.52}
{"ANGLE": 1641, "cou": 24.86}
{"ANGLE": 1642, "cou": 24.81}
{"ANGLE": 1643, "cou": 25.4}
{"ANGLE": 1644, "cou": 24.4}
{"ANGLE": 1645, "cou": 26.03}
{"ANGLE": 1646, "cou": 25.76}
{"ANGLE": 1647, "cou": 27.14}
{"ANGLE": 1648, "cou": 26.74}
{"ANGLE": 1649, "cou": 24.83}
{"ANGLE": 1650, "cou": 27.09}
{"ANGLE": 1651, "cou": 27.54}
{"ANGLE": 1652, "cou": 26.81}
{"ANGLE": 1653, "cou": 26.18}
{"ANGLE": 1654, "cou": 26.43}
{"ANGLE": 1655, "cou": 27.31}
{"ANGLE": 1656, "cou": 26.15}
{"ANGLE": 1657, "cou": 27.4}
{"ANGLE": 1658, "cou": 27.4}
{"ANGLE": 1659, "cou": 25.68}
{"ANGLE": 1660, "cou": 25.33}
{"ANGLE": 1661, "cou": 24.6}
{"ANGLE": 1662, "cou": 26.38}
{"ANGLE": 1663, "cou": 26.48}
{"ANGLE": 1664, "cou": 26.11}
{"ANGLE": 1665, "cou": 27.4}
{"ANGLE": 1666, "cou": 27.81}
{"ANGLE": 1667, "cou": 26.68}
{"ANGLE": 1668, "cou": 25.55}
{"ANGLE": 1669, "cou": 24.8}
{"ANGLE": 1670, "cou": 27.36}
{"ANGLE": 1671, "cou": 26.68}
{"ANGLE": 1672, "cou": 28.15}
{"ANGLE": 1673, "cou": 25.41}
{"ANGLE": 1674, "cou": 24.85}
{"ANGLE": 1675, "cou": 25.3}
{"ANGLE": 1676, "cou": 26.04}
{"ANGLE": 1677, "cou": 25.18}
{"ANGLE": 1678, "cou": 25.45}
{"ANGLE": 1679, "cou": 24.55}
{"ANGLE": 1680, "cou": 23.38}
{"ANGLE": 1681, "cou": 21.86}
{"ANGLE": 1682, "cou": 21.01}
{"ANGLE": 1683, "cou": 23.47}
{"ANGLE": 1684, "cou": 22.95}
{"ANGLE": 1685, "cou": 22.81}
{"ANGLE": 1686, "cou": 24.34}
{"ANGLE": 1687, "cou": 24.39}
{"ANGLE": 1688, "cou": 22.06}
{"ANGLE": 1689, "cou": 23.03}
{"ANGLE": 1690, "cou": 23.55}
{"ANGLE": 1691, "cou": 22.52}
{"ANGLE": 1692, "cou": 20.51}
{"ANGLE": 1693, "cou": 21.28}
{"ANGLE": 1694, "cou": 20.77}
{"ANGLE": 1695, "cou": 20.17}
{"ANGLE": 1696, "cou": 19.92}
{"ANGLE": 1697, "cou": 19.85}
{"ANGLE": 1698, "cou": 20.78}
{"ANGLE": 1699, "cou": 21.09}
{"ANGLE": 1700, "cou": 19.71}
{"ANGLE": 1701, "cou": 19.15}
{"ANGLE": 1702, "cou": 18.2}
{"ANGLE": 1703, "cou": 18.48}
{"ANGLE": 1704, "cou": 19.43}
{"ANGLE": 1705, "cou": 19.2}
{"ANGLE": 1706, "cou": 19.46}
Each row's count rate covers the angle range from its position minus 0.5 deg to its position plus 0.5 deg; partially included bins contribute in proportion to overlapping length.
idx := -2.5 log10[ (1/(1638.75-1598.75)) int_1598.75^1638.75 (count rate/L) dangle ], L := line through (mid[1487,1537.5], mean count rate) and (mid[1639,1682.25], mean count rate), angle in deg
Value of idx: 0.29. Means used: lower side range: 20.9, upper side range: 25.8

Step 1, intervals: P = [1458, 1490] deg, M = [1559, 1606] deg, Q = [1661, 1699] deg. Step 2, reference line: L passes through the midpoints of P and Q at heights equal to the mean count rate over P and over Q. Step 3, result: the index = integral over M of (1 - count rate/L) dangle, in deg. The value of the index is 9.9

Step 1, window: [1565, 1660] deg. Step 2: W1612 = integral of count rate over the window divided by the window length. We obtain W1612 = 19.8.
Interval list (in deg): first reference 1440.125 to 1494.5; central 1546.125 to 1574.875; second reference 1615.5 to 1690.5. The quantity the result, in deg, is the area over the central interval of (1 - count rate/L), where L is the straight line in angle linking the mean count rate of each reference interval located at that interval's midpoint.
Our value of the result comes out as -1.7 deg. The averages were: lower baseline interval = 16.7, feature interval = 21.8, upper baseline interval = 24.4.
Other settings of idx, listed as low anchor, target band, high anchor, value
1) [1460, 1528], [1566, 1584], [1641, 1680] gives 0.124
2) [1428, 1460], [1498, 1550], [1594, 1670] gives -0.185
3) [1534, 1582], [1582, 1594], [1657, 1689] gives 0.433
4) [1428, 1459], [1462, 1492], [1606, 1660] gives -0.150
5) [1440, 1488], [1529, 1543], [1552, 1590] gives -0.176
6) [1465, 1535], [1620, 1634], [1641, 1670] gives 0.137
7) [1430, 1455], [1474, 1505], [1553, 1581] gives -0.141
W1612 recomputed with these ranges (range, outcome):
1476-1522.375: 20.5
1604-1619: 16.8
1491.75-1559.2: 21.4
